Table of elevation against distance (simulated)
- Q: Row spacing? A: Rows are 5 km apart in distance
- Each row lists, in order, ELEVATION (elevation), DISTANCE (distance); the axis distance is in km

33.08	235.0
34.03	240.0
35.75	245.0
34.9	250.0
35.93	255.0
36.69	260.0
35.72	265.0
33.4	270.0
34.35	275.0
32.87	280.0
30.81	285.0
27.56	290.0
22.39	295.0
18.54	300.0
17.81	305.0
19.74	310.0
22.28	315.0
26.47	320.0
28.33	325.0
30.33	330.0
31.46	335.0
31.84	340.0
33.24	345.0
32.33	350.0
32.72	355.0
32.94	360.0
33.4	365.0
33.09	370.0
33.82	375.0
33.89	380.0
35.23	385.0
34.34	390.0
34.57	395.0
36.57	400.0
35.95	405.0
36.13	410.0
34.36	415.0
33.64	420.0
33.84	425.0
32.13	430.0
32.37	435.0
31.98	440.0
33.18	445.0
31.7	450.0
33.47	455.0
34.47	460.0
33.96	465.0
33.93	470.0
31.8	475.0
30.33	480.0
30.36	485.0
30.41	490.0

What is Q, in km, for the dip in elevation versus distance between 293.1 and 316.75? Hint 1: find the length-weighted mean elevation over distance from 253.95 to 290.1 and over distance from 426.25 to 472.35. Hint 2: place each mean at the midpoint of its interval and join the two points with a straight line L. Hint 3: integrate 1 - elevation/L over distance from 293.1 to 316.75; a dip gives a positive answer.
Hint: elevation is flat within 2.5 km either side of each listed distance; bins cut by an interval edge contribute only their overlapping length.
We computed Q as 9.55 km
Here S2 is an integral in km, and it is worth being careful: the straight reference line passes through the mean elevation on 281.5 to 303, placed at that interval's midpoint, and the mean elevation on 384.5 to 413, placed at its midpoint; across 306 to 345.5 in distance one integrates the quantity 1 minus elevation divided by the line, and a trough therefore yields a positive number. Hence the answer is 1.6 km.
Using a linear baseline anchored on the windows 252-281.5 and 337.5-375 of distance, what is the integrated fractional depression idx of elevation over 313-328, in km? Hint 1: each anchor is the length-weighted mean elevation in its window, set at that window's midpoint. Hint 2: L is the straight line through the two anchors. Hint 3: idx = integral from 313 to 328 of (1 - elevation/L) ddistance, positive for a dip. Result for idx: 3.4 km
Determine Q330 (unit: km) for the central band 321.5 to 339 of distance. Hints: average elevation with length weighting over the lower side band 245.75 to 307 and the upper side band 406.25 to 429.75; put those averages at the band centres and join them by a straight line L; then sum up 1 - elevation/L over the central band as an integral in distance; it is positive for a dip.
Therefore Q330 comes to 1.0 km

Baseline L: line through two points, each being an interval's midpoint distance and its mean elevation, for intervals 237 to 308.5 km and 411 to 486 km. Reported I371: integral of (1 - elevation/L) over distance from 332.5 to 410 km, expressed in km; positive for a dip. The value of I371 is -4.5 km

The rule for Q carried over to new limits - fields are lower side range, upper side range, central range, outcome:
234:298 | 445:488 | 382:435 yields -3.2 km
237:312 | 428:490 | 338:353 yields -0.7 km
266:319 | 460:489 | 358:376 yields -2.9 km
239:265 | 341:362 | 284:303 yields 5.7 km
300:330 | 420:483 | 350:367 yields -4.3 km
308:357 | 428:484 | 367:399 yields -4.0 km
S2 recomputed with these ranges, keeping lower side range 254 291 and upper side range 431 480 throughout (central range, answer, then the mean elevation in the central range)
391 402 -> -0.8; 35.4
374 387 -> -0.5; 34.3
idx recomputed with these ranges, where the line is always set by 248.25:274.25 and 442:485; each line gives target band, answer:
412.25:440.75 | 0.02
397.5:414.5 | -1.31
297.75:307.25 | 4.53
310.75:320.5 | 3.23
